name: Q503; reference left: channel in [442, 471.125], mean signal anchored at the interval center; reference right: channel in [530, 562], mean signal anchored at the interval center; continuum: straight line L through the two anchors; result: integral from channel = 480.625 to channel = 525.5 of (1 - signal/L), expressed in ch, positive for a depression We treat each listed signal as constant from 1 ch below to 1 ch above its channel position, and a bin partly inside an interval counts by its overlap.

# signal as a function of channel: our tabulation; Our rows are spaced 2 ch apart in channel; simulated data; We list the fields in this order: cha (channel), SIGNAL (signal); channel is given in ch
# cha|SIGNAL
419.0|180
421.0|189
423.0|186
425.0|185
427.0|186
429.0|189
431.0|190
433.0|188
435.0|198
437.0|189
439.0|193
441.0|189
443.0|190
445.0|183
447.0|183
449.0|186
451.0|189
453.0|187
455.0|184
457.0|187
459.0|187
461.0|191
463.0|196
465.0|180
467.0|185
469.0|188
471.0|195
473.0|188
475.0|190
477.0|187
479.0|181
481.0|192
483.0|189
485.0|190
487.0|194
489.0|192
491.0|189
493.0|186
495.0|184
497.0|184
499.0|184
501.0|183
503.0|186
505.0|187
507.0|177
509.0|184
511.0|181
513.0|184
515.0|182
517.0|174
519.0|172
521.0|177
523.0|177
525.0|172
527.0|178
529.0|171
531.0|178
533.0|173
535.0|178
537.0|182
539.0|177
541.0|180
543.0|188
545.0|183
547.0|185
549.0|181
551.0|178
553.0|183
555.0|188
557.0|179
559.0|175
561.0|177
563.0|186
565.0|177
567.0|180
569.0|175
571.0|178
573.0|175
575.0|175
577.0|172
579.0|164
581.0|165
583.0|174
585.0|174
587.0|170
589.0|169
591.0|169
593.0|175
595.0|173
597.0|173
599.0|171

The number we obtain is 0.0 ch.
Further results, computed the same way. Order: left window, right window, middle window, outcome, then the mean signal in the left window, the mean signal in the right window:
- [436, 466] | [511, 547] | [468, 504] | -0.88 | 188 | 178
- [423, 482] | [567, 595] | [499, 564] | -0.59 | 188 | 172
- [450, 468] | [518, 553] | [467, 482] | -0.24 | 187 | 178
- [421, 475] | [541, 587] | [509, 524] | 0.29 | 188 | 178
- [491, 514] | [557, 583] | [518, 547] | 0.34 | 184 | 175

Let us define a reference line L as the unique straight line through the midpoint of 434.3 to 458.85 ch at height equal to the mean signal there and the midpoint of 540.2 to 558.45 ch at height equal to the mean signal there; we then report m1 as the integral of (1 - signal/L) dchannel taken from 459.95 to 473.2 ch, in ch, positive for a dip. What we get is -0.1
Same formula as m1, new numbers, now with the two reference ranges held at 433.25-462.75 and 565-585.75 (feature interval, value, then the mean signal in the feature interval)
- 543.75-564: -0.65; 182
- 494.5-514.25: -0.17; 183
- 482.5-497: -0.42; 189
